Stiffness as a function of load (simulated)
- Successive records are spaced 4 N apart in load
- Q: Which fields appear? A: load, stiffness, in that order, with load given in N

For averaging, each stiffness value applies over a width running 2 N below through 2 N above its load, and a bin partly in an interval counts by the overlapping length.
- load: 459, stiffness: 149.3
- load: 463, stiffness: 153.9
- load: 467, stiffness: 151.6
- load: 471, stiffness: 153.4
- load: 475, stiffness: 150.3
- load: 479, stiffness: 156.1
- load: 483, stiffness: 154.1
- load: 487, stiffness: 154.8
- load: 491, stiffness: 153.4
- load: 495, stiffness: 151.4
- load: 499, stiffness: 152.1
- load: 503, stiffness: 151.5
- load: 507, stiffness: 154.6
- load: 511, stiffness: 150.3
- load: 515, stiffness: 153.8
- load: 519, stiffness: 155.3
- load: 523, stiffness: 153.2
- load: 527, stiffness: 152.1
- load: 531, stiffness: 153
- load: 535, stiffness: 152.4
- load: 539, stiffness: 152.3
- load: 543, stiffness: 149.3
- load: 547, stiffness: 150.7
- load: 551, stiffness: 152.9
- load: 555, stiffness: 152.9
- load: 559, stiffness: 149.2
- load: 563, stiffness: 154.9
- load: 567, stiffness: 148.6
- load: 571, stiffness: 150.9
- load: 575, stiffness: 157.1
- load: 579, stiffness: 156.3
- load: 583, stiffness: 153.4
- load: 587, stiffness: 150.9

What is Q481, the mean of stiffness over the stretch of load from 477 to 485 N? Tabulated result 155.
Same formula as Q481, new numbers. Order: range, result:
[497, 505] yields 152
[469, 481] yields 153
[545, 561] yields 151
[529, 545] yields 152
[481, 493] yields 154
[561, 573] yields 151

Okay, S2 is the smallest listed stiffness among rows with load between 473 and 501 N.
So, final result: 150.3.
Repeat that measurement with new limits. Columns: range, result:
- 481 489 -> 154.1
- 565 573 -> 148.6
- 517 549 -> 149.3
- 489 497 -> 151.4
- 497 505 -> 151.5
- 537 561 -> 149.2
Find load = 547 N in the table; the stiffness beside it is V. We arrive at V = 150.7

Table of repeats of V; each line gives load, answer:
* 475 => 150.3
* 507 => 154.6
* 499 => 152.1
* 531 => 153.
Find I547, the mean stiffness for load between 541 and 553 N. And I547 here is 151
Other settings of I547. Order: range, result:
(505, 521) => 154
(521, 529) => 153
